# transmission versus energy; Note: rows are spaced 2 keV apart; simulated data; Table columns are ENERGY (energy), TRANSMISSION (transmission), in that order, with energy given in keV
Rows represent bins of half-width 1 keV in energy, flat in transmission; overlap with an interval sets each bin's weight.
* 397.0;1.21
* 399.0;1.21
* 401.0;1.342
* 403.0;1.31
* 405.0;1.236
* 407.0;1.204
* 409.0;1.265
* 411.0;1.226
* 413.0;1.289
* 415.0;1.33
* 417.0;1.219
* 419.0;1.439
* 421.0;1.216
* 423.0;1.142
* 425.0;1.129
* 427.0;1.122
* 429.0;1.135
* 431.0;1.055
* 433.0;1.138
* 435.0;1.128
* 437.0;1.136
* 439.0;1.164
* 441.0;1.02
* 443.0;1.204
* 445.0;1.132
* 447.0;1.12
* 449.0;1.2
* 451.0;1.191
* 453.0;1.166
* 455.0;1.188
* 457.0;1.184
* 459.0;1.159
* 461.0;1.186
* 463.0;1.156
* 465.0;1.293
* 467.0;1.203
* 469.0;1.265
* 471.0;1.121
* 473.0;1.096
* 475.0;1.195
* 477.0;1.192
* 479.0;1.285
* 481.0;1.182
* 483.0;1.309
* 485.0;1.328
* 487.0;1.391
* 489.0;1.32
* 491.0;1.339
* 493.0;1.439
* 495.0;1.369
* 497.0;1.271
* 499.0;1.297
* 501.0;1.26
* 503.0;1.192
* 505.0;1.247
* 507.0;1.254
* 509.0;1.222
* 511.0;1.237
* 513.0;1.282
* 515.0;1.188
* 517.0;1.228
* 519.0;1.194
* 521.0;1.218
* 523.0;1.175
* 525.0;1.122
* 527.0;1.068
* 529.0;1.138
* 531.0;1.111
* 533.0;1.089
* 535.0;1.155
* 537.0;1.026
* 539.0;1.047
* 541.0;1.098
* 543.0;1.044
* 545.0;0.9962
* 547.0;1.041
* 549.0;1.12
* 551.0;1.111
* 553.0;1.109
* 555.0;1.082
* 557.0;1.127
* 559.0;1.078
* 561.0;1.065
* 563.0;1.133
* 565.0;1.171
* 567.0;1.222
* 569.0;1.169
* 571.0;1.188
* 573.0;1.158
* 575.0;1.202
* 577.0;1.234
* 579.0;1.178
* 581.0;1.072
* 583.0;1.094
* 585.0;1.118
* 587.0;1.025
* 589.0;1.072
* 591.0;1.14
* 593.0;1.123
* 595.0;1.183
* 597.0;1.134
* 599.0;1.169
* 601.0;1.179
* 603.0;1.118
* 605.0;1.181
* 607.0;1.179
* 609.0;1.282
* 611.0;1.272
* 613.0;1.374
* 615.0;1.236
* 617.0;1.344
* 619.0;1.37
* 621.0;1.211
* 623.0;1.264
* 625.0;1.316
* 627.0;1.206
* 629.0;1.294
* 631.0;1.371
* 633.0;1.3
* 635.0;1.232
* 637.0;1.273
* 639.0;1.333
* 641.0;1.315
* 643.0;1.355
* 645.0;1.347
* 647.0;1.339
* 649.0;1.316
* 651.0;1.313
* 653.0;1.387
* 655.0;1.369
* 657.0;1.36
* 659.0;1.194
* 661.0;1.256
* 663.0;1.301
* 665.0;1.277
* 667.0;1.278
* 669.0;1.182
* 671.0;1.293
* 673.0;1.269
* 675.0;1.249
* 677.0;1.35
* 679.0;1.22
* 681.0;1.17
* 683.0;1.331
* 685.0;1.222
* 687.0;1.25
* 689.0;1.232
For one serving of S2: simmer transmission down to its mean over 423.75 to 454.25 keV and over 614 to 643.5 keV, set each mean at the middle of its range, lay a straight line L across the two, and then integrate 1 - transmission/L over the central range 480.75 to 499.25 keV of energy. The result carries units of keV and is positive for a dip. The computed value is -2.4 keV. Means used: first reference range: 1.14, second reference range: 1.29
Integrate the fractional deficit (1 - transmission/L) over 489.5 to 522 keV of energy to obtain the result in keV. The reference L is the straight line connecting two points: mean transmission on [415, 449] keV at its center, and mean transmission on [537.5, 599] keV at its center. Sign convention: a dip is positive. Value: -3.6 keV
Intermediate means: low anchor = 1.16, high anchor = 1.12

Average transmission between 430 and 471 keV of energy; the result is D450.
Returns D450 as 1.16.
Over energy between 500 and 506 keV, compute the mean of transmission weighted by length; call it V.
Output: 1.23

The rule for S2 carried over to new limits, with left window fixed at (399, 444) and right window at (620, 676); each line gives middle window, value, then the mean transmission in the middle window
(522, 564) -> 5.3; 1.09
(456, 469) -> 0.2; 1.2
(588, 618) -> 1.8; 1.2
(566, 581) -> 0.9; 1.18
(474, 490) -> -0.6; 1.28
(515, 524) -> 0.3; 1.2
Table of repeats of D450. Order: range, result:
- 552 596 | 1.13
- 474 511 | 1.28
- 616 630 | 1.29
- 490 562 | 1.17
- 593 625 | 1.23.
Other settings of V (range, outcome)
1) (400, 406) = 1.3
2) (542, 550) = 1.05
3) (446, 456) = 1.17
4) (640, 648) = 1.34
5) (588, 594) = 1.11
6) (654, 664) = 1.3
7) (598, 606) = 1.16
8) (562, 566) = 1.15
